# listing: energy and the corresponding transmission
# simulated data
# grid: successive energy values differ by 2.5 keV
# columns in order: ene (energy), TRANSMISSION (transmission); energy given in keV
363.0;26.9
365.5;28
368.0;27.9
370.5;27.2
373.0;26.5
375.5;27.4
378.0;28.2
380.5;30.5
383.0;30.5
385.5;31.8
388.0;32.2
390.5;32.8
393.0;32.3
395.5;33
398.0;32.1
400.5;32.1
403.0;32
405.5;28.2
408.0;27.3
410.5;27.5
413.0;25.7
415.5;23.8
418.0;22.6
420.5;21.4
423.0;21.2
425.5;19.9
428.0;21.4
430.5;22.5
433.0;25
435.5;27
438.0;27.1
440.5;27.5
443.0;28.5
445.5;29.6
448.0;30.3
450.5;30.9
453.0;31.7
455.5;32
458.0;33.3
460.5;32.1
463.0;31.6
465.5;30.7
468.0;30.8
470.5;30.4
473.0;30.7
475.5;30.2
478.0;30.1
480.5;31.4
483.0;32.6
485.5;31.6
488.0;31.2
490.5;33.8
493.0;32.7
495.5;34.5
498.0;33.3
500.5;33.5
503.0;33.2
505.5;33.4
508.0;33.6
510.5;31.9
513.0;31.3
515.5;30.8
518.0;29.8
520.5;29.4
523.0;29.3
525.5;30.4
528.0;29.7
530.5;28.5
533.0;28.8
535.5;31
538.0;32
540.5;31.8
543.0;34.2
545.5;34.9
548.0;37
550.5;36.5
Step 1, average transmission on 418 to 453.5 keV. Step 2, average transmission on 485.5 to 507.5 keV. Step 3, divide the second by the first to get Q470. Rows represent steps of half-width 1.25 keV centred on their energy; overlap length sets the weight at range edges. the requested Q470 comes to 1.29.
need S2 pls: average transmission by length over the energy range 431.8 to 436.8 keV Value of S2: 26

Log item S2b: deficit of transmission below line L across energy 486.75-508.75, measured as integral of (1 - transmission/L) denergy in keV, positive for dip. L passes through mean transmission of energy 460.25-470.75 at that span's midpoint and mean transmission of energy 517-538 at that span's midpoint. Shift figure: -2.06 keV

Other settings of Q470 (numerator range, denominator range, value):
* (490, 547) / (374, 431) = 1.15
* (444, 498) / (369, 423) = 1.10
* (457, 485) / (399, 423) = 1.18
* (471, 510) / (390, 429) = 1.20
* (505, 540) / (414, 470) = 1.12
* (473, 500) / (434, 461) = 1.07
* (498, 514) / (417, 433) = 1.51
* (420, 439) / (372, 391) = 0.78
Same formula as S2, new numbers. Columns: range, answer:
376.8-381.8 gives 29.4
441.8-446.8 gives 29.1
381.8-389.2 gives 31.5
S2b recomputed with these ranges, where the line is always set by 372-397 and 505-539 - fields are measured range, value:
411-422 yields 2.5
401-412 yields 0.6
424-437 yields 3.1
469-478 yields 0.1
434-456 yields 1.0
